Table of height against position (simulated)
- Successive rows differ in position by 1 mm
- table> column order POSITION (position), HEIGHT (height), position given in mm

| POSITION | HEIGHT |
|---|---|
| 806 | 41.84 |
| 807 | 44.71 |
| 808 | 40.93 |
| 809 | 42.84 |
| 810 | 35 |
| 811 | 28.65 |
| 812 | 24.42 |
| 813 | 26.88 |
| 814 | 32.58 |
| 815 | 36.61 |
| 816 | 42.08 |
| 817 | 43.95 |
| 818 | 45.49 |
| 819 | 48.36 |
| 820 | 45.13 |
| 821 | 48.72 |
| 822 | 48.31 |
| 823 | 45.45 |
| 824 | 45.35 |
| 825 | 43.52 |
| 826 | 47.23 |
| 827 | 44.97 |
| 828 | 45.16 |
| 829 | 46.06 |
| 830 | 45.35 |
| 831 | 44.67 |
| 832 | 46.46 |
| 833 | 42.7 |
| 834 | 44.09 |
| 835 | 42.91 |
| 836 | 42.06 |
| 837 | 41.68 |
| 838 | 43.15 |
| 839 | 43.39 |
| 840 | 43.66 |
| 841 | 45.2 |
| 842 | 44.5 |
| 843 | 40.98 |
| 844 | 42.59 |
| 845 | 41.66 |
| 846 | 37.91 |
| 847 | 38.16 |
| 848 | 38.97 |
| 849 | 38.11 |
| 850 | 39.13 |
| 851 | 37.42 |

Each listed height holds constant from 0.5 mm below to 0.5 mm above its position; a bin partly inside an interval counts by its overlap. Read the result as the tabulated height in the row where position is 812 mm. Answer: 24.42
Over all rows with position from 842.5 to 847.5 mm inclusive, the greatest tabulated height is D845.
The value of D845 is 42.59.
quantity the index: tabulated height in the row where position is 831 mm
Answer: 44.67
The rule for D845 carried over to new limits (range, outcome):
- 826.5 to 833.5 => 46.46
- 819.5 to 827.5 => 48.72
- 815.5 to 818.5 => 45.49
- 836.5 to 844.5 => 45.2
